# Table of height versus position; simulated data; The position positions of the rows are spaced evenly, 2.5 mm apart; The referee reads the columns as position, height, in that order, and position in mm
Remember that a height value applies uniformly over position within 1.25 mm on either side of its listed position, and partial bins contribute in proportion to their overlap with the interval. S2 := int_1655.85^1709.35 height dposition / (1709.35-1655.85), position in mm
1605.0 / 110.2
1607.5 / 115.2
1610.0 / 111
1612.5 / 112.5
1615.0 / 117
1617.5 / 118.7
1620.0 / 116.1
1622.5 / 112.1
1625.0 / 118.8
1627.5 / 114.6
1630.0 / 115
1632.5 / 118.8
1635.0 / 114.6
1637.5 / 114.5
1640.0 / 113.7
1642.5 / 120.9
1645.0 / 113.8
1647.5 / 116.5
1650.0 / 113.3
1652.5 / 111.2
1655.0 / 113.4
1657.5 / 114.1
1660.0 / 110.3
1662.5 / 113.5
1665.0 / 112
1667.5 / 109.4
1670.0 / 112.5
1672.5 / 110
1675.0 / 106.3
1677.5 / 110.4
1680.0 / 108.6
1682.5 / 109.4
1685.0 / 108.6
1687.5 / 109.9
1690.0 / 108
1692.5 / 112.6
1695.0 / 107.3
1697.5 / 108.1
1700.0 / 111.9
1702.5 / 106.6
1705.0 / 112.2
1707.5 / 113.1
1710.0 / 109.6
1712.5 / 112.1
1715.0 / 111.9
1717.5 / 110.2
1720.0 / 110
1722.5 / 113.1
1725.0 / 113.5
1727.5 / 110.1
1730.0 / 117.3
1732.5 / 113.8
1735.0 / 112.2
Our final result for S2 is 110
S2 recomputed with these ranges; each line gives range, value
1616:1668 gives 115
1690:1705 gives 109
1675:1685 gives 109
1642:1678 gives 112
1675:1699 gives 109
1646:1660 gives 113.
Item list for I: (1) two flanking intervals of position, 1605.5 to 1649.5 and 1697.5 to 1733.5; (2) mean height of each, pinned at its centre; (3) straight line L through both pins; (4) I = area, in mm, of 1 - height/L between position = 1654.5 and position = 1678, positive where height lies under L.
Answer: 0.54 mm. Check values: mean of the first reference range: 115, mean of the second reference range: 112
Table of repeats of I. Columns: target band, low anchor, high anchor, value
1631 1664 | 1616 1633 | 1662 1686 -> -0.3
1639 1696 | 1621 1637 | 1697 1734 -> 1.1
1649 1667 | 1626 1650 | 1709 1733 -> 0.4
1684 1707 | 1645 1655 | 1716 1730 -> 0.6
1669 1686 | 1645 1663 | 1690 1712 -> 0.4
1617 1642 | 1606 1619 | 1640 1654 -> -0.2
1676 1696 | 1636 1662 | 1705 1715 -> 0.6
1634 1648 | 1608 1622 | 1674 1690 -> -0.4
